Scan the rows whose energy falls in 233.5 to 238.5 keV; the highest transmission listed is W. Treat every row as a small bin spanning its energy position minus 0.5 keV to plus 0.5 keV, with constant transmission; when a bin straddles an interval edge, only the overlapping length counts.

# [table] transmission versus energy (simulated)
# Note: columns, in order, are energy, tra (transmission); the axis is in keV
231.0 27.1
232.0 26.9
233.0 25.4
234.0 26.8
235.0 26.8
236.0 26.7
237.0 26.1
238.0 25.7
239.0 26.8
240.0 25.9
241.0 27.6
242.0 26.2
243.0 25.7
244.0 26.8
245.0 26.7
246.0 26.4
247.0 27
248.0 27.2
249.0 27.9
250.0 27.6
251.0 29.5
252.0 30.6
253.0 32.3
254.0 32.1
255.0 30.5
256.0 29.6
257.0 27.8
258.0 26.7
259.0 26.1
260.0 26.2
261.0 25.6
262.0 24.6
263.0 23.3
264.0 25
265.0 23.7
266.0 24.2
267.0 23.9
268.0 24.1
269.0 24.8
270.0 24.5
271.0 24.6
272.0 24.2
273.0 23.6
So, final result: 26.8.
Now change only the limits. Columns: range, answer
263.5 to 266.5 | 25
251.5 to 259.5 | 32.3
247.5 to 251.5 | 29.5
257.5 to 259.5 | 26.7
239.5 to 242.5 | 27.6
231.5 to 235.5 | 26.9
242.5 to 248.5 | 27.2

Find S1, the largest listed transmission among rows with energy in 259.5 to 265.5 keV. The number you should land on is 26.2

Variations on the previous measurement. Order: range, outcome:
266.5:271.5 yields 24.8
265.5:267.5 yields 24.2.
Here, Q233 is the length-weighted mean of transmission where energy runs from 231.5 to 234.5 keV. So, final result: 26.4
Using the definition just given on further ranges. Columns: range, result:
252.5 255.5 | 31.6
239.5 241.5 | 26.8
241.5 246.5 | 26.4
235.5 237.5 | 26.4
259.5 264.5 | 24.9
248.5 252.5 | 28.9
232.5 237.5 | 26.4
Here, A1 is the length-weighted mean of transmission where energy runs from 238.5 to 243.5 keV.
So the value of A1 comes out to 26.4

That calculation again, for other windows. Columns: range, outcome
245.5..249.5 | 27.1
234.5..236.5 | 26.8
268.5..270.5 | 24.6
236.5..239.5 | 26.2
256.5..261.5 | 26.5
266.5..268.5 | 24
